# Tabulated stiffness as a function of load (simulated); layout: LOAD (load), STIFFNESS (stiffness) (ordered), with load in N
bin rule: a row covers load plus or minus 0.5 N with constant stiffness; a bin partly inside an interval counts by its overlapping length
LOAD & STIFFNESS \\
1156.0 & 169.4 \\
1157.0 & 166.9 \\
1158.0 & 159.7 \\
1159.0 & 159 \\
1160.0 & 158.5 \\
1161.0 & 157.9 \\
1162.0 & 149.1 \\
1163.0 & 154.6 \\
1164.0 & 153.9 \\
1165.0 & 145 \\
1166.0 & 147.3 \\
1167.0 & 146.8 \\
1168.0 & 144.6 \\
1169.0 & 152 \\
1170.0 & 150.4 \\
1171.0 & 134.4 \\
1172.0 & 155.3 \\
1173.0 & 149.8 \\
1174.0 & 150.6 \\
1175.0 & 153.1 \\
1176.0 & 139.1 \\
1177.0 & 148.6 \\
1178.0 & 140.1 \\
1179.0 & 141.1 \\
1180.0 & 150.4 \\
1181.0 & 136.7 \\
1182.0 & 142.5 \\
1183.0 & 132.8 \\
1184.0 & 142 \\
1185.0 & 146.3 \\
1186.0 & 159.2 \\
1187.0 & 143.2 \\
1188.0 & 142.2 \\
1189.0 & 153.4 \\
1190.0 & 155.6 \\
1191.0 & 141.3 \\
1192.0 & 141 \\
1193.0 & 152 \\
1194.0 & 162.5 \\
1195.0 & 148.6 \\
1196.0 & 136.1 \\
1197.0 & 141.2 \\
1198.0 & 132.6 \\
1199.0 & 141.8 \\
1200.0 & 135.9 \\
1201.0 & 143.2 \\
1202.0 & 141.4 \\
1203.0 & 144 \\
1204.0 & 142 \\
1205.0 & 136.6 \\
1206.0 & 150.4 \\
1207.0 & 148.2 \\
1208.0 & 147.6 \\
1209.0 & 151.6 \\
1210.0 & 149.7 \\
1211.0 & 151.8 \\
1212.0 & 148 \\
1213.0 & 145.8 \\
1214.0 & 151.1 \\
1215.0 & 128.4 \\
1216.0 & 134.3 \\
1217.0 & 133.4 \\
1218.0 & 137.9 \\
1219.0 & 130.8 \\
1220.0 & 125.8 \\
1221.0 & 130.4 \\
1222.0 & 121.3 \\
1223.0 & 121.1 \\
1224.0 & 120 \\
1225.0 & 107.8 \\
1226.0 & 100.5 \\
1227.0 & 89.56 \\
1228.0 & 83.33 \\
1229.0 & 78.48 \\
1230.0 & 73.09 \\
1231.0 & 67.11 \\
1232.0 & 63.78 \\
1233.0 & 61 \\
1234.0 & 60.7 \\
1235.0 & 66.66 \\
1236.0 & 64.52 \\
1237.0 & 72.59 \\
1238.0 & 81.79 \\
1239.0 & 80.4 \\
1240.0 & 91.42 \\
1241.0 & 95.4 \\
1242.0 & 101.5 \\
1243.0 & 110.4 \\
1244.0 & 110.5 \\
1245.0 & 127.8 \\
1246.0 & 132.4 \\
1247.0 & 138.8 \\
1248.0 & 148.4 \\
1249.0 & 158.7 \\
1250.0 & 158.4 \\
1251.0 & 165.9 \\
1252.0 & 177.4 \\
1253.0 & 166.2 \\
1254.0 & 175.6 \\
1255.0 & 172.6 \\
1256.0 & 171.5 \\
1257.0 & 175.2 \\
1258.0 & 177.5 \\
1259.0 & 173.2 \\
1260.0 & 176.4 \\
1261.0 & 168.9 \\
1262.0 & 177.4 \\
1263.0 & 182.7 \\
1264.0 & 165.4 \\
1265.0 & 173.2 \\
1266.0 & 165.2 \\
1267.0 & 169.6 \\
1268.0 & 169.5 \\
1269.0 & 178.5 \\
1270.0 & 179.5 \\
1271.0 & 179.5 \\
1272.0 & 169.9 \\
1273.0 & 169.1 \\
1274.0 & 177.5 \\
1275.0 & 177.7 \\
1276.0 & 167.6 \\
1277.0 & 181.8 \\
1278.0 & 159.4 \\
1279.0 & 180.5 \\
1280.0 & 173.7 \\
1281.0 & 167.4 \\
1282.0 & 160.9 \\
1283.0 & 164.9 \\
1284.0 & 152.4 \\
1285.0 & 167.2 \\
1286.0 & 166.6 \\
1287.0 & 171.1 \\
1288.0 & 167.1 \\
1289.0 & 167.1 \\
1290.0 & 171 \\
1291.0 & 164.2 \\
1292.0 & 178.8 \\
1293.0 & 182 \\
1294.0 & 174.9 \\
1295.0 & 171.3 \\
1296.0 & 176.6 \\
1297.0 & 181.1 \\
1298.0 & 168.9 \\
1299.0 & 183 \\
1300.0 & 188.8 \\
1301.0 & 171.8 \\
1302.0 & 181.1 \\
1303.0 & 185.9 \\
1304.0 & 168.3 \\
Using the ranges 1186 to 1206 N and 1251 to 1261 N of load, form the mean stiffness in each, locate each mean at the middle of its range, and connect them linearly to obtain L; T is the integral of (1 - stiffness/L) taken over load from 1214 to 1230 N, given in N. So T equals 4.2 N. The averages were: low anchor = 144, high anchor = 173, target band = 116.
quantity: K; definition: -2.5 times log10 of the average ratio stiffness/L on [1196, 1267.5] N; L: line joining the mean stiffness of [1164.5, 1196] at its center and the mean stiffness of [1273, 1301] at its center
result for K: 0.204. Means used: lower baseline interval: 147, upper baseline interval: 172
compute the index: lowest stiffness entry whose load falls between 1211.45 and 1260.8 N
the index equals 60.7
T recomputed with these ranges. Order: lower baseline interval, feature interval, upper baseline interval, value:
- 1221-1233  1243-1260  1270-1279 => -2.75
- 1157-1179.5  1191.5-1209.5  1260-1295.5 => 1.38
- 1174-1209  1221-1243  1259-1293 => 9.77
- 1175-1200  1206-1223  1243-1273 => 1.39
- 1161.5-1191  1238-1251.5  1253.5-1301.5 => 3.40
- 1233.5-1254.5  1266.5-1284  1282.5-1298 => -2.10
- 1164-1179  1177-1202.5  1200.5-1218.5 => 0.20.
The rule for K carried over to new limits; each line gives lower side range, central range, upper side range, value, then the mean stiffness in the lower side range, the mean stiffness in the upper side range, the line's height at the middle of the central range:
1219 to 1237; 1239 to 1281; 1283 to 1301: -0.21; 90.9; 172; 132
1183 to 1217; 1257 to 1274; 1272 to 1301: -0.05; 145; 172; 165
